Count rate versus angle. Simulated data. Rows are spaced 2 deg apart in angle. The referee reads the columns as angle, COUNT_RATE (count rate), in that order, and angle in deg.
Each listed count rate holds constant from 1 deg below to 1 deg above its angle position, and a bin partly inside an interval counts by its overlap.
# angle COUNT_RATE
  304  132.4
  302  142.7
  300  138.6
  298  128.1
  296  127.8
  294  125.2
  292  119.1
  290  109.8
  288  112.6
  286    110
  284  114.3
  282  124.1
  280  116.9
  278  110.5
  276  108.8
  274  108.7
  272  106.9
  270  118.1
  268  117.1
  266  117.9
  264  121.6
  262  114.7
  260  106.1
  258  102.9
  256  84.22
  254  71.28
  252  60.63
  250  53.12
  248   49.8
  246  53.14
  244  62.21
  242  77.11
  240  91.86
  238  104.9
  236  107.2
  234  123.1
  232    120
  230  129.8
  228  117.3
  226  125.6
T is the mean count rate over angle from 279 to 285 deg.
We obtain 118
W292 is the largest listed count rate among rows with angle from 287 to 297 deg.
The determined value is 127.8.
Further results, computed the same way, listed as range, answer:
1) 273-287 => 124.1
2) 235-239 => 107.2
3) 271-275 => 108.7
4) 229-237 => 129.8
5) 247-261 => 106.1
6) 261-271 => 121.6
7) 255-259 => 102.9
